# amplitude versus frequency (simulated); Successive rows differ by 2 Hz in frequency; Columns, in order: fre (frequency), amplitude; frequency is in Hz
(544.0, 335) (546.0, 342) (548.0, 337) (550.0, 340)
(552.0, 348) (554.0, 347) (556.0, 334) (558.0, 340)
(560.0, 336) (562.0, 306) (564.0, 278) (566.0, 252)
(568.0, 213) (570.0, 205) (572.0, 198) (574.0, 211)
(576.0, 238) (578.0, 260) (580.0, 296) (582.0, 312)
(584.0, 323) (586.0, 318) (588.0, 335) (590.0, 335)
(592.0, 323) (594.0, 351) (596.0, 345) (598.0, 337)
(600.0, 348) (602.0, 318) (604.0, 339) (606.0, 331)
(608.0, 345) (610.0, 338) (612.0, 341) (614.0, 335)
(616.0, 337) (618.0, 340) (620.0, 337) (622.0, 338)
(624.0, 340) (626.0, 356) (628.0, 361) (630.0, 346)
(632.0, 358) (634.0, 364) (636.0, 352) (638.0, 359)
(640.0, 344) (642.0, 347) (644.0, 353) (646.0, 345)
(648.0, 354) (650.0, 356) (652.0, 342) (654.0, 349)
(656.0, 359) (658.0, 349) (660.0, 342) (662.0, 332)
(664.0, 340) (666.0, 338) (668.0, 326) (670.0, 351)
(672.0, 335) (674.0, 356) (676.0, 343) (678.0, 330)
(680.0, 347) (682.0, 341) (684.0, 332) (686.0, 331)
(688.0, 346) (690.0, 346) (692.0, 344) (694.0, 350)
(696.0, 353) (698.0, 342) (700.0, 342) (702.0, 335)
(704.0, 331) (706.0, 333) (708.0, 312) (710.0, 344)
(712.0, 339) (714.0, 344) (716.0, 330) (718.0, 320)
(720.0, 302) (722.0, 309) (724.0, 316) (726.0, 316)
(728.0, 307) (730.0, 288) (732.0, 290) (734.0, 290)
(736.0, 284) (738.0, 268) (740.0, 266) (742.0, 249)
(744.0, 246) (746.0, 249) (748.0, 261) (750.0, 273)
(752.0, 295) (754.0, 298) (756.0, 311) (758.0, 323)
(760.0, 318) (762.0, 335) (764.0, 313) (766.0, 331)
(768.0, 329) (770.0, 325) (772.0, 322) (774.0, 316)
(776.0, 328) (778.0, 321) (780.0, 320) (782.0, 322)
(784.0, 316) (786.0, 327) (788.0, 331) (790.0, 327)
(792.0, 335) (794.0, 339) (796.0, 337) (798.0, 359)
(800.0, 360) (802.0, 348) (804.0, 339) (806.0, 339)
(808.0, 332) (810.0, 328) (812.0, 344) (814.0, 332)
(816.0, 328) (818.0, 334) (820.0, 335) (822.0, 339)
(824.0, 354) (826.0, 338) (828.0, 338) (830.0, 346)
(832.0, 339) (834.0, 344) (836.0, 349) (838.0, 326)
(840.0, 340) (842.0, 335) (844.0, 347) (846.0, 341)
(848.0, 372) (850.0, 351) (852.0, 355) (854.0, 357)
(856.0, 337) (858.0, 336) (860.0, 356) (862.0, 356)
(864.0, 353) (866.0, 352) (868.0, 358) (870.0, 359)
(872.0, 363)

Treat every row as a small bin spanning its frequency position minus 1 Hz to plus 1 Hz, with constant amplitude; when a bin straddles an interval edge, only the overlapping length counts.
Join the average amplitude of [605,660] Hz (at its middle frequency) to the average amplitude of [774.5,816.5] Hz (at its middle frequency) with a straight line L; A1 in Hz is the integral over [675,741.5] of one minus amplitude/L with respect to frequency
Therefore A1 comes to 3.6 Hz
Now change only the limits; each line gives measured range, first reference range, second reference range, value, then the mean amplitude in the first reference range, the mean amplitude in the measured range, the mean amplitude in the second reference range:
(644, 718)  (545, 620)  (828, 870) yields -3.68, 312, 341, 348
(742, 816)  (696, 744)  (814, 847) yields 1.56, 311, 319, 339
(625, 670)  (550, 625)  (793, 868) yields -4.08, 312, 349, 344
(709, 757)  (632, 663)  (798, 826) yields 6.86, 350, 296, 340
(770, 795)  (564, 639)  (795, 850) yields 0.88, 317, 325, 342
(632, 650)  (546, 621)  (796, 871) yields -1.88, 312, 353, 345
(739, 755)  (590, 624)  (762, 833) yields 3.23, 338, 267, 333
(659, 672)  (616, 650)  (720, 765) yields -0.23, 349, 338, 291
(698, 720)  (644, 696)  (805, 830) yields 0.64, 344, 332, 337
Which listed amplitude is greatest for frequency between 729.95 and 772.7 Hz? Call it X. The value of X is 335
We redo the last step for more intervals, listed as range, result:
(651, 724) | 359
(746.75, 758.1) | 323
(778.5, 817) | 360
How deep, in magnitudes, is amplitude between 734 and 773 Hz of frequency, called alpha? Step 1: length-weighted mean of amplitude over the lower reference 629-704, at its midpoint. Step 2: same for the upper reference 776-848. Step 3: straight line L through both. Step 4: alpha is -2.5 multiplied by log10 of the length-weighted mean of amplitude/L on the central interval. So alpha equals 0.16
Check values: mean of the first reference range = 345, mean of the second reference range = 337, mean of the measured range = 294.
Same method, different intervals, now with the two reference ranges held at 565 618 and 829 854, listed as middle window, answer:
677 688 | -0.06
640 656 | -0.12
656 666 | -0.09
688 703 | -0.08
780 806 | 0.01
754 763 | 0.04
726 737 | 0.12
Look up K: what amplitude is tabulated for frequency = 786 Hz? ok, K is 327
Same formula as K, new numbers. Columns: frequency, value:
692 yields 344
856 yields 337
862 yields 356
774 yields 316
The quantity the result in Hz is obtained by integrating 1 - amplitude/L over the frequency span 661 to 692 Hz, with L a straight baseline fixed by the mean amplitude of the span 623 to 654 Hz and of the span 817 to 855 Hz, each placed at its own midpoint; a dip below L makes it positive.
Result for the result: 0.9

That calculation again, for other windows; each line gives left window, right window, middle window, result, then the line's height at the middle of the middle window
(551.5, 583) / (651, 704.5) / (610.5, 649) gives -4.1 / 314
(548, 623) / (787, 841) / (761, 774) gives 0.3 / 334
